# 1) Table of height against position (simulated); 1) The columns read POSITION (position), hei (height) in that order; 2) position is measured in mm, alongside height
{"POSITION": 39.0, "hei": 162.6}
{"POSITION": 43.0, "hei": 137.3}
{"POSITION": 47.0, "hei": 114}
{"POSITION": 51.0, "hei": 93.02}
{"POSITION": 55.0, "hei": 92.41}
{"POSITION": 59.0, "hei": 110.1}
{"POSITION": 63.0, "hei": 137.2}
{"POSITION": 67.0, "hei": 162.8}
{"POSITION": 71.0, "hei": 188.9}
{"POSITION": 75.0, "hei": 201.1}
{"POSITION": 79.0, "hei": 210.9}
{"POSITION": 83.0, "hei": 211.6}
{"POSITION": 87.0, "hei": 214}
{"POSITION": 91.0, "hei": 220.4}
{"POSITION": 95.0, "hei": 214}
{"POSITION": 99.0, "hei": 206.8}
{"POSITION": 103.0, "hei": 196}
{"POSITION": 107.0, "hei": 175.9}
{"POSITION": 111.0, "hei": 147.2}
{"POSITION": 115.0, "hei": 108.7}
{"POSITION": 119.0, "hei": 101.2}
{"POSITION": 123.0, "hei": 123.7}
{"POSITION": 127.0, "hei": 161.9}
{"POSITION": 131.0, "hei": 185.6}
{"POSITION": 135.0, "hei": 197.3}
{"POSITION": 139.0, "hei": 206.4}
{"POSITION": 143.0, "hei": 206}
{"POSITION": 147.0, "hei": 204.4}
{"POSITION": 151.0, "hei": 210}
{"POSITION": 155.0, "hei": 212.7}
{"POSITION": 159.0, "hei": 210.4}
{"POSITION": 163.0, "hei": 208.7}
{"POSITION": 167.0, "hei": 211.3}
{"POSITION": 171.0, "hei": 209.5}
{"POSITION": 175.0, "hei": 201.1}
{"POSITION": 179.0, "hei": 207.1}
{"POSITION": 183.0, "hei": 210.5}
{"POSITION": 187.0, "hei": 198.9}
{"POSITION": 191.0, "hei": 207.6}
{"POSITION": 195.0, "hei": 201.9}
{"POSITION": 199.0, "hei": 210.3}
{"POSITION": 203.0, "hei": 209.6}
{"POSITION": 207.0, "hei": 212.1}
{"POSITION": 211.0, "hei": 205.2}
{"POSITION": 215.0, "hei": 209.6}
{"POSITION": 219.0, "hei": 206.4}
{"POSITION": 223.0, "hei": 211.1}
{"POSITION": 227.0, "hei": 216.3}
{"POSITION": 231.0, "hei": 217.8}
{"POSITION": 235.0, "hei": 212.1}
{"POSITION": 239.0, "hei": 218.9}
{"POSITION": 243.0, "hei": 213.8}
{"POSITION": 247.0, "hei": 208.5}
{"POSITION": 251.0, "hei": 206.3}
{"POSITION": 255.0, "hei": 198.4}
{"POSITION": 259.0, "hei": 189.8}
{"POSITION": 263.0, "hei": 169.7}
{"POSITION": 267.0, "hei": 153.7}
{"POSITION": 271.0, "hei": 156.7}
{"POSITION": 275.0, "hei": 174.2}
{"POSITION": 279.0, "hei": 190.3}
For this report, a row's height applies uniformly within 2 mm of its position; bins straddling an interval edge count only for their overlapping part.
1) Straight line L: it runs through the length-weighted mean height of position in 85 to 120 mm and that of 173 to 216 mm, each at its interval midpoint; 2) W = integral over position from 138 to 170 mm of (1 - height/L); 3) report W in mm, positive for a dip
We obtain -2.4 mm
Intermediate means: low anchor 178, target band 209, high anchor 207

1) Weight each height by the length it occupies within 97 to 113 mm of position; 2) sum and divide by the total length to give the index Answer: 181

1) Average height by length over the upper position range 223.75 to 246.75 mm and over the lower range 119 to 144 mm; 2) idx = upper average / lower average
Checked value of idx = 1.24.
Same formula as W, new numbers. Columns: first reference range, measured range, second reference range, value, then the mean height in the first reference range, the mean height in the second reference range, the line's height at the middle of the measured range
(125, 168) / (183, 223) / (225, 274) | -1.8 mm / 201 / 196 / 199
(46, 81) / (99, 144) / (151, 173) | 4.6 mm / 147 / 210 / 184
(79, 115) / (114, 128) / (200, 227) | 5.3 mm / 194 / 210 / 197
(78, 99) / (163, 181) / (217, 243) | 0.5 mm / 214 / 214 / 214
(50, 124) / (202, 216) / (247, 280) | -2.6 mm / 166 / 181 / 176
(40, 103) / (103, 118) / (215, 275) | 2.3 mm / 168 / 198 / 175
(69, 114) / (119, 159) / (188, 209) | 3.1 mm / 197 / 208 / 202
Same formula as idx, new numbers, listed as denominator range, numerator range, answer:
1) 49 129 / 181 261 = 1.27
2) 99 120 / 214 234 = 1.38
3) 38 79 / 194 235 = 1.47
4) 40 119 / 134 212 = 1.27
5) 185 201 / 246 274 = 0.89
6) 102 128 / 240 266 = 1.38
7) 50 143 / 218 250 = 1.26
